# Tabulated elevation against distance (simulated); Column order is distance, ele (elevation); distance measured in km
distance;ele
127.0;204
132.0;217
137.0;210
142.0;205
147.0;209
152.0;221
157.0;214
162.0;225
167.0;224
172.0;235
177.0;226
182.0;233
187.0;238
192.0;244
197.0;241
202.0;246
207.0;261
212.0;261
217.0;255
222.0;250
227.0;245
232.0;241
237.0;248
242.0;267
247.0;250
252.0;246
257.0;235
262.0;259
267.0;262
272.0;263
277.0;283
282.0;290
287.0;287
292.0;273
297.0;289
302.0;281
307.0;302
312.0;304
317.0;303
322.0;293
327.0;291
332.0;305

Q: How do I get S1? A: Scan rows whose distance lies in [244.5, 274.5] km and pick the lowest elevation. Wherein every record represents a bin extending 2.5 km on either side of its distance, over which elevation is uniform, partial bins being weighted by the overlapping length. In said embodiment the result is 235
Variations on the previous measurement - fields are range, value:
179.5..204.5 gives 233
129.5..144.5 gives 205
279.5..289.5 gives 287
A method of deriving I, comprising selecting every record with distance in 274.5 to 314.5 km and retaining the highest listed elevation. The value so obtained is 304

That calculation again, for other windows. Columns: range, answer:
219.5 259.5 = 267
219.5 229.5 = 250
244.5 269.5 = 262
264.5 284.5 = 290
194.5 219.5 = 261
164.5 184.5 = 235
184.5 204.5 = 246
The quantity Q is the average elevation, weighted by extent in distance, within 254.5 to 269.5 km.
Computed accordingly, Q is 252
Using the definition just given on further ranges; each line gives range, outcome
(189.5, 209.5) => 248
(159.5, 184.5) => 229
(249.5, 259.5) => 240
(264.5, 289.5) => 277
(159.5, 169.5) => 224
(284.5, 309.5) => 286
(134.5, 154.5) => 211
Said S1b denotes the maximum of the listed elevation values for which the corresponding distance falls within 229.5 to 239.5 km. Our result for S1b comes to 248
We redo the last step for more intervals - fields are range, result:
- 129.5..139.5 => 217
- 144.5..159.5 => 221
